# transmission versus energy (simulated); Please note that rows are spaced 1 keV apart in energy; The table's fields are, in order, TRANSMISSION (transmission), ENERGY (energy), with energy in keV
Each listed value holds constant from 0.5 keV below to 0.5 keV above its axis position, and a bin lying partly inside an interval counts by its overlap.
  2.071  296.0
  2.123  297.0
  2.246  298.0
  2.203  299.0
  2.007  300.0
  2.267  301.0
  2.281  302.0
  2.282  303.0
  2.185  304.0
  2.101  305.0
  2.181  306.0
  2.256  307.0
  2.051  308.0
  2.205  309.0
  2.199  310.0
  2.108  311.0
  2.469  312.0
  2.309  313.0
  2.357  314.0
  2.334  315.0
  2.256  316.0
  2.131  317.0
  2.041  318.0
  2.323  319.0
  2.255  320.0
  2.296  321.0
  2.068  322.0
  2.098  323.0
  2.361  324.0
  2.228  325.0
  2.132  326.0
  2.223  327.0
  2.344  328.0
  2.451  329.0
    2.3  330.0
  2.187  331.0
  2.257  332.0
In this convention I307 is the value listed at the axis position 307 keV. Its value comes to 2.256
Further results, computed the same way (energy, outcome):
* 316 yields 2.256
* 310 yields 2.199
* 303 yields 2.282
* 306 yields 2.181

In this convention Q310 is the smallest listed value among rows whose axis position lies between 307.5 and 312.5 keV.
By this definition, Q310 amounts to 2.051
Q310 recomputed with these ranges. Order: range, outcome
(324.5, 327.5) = 2.132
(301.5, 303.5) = 2.281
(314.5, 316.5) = 2.256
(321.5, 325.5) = 2.068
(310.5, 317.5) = 2.108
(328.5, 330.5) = 2.3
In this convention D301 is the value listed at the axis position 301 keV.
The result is 2.267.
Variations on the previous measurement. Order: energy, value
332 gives 2.257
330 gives 2.3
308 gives 2.051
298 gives 2.246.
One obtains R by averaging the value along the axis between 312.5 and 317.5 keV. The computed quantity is 2.28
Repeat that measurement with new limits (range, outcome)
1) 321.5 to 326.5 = 2.18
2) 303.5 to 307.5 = 2.18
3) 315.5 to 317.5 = 2.19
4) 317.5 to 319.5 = 2.18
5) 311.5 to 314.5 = 2.38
